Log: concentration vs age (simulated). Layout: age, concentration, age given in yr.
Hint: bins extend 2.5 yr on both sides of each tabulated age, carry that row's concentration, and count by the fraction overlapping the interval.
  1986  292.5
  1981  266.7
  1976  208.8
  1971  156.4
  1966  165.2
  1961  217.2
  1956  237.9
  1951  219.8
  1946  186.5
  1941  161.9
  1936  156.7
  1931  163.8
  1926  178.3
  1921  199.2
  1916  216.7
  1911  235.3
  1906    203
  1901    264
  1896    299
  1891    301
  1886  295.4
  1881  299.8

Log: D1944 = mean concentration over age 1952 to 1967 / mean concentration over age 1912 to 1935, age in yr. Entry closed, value 1.11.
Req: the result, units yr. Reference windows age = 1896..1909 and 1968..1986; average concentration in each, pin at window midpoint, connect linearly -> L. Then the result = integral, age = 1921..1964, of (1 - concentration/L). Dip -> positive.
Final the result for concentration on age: 7.7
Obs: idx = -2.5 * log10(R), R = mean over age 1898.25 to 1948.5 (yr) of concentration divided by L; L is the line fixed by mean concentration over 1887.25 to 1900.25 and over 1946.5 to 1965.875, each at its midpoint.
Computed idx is 0.29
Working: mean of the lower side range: 295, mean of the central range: 197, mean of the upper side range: 214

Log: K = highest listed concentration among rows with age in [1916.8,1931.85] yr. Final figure 199.2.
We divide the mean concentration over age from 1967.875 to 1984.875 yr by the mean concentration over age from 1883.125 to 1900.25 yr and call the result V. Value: 0.73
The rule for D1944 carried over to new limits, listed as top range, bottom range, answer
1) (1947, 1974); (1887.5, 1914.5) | 0.76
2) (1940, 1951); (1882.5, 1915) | 0.70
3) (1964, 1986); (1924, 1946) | 1.26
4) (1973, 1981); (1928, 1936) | 1.38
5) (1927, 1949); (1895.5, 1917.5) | 0.71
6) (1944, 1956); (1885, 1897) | 0.71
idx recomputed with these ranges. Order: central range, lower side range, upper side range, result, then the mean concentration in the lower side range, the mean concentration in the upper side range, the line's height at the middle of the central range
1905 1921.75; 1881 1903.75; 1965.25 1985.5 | 0.243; 290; 211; 270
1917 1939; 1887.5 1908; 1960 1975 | 0.288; 270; 179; 230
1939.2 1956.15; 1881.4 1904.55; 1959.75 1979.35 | 0.090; 287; 188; 217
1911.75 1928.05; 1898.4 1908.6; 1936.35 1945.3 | 0.011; 234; 166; 204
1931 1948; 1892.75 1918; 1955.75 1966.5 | 0.311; 246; 208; 223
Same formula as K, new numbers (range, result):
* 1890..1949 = 301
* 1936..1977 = 237.9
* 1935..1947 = 186.5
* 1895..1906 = 299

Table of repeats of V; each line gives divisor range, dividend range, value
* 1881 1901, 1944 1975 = 0.67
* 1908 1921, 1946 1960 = 1.00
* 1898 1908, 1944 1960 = 0.91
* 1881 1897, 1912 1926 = 0.69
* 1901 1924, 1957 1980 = 0.90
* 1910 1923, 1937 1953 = 0.86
